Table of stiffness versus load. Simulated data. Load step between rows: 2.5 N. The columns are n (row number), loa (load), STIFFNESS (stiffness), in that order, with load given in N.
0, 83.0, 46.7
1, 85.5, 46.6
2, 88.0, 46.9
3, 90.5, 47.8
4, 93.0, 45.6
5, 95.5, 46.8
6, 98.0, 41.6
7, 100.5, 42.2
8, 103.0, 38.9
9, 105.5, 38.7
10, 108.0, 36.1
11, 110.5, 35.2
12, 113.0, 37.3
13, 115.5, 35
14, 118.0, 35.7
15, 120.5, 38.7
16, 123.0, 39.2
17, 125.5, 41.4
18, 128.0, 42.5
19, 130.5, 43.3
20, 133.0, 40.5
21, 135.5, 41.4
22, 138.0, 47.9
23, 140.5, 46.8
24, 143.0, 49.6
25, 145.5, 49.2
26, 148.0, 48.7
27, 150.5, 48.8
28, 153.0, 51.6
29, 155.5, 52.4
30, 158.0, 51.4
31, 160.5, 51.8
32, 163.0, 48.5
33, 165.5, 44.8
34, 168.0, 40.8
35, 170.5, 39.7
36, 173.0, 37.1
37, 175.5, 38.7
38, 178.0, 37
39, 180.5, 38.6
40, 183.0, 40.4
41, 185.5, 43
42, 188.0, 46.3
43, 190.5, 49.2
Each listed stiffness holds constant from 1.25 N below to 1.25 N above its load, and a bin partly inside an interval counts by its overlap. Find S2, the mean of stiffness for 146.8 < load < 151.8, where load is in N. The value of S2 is 48.8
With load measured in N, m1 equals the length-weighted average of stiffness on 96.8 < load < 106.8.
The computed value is 40.3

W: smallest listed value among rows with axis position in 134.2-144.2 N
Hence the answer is 41.4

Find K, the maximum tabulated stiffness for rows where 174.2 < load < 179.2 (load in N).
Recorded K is 38.7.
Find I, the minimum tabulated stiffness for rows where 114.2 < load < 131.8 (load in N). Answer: 35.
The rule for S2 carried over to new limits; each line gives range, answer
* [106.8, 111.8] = 35.7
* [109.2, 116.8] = 35.8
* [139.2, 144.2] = 48.2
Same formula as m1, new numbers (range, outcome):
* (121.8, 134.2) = 41.4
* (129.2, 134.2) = 41.9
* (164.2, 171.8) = 41.8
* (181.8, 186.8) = 41.8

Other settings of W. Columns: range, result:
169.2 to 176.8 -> 37.1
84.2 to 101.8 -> 41.6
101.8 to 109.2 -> 36.1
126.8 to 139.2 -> 40.5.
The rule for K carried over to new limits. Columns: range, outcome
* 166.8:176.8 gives 40.8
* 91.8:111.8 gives 46.8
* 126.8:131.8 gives 43.3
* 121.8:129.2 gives 42.5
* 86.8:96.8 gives 47.8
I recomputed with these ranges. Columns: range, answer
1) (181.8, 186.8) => 40.4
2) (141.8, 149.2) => 48.7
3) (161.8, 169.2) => 40.8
